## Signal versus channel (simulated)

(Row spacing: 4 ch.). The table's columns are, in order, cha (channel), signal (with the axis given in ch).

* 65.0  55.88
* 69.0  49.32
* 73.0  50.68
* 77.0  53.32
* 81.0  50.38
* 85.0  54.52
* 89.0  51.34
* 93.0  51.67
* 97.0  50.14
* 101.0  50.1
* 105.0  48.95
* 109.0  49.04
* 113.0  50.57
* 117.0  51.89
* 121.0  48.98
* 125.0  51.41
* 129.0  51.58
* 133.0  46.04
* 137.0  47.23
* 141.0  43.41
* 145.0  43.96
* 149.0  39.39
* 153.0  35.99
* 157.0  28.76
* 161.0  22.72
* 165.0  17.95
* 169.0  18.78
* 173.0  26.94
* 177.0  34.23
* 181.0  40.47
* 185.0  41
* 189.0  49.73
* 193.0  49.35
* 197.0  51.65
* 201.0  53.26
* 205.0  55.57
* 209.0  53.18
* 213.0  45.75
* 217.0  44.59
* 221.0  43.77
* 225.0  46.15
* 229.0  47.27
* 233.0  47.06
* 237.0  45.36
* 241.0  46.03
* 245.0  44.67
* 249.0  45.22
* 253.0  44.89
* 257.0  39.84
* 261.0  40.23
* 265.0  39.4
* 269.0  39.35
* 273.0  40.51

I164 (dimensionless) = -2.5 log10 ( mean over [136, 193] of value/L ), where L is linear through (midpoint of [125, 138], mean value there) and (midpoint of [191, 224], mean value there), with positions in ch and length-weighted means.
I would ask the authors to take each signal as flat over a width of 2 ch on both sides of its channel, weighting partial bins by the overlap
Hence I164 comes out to 0.36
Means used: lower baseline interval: 48.8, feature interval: 35.3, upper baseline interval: 49.5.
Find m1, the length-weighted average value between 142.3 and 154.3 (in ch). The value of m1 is 40.2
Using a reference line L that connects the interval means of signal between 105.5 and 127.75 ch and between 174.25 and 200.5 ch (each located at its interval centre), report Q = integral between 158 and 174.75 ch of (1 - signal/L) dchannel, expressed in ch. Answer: 8.8 ch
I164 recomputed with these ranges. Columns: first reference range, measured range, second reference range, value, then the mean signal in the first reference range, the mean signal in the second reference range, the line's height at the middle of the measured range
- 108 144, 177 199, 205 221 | 0.07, 48.8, 48.3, 48.4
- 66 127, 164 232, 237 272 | 0.06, 50.9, 42.6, 45.5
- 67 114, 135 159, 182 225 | 0.24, 50.8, 48.5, 49.7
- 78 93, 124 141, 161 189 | -0.18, 52.1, 30.8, 40.9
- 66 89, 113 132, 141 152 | -0.13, 51.8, 41.5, 45.1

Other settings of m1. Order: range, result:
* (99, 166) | 43.2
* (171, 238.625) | 45.6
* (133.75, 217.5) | 40.2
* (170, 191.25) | 37.7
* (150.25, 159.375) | 32.6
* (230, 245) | 46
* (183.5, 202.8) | 49.2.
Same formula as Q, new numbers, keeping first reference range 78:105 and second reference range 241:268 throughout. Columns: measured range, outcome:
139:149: 1.16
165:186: 7.27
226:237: -0.75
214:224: -0.02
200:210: -1.99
